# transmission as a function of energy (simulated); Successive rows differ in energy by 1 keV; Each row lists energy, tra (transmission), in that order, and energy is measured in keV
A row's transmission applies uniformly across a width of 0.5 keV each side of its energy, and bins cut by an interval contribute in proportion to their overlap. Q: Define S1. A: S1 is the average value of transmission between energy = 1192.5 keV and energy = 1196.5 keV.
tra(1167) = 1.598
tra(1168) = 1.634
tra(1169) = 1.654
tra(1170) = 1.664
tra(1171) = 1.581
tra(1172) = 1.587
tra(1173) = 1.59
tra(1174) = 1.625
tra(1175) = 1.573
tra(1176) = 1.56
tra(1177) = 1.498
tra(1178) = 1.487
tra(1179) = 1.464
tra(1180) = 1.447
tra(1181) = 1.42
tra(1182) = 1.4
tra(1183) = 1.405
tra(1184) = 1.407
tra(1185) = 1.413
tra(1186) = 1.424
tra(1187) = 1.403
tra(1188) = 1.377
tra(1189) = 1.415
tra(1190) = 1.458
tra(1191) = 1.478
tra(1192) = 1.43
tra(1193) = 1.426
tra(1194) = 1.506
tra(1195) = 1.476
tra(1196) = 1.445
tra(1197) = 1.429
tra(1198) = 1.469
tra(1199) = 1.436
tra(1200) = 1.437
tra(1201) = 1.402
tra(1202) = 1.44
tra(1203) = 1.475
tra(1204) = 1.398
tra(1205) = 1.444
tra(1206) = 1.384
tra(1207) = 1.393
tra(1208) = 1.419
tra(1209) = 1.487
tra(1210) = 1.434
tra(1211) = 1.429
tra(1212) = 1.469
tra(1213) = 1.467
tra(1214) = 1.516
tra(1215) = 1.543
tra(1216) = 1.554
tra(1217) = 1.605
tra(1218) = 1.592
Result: 1.46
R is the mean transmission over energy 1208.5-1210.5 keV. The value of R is 1.46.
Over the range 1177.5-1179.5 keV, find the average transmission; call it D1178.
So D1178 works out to 1.48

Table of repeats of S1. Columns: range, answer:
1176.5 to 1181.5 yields 1.46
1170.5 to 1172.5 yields 1.58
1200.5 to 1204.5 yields 1.43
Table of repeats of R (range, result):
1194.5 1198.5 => 1.45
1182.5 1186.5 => 1.41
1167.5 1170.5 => 1.65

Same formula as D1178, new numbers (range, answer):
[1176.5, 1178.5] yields 1.49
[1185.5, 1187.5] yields 1.41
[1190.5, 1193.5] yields 1.44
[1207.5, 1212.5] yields 1.45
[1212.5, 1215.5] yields 1.51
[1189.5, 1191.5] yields 1.47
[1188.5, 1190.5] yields 1.44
